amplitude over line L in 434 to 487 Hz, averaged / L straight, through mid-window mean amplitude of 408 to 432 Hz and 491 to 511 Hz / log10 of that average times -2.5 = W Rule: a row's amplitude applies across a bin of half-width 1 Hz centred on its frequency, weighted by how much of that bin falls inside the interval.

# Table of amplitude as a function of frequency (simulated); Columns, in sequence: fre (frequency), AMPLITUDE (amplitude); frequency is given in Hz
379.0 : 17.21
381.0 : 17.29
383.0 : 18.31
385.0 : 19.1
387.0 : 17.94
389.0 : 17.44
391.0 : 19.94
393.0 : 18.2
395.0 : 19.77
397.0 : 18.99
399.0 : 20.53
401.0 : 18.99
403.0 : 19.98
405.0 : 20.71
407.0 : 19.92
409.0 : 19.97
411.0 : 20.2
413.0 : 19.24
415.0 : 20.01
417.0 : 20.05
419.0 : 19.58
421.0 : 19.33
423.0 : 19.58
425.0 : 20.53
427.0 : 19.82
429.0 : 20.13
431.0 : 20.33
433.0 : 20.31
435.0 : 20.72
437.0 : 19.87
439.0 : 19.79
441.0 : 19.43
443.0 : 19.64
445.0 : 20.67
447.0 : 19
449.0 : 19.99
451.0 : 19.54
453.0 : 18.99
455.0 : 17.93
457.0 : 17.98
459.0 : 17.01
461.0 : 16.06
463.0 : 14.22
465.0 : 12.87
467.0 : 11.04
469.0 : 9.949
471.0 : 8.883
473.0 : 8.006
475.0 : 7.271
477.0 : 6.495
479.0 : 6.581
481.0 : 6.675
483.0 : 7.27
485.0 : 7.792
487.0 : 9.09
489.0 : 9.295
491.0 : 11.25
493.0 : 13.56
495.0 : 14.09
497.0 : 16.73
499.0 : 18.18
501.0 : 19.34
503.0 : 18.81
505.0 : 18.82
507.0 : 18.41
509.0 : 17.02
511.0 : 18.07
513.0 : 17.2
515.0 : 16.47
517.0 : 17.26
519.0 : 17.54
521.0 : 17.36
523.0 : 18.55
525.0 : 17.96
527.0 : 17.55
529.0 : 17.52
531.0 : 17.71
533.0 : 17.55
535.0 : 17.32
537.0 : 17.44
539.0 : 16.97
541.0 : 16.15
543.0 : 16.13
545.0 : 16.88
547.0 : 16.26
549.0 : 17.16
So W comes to 0.29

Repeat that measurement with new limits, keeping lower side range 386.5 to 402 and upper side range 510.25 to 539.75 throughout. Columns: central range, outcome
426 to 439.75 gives -0.09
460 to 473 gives 0.46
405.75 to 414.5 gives -0.06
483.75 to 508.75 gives 0.21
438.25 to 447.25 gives -0.07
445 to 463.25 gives 0.01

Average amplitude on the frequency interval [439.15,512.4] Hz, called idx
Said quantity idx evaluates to 14.4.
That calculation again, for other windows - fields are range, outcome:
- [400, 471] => 18.5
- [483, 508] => 14.3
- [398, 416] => 20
